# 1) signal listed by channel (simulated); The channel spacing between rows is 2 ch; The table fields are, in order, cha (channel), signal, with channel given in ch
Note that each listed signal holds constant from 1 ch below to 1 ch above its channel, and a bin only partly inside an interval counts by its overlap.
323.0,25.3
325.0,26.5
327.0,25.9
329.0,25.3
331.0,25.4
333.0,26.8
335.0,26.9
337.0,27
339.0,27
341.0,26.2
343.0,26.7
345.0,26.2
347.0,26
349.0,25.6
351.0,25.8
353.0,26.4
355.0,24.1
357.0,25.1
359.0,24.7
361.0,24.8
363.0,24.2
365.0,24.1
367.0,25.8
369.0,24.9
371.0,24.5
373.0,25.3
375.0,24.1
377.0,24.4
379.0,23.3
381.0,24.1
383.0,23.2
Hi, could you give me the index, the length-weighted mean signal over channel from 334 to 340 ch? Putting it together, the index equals 27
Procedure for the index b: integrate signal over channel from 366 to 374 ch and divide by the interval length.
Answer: 25.1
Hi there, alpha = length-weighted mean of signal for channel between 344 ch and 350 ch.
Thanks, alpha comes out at 25.9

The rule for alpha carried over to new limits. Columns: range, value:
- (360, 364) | 24.5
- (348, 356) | 25.5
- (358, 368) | 24.7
